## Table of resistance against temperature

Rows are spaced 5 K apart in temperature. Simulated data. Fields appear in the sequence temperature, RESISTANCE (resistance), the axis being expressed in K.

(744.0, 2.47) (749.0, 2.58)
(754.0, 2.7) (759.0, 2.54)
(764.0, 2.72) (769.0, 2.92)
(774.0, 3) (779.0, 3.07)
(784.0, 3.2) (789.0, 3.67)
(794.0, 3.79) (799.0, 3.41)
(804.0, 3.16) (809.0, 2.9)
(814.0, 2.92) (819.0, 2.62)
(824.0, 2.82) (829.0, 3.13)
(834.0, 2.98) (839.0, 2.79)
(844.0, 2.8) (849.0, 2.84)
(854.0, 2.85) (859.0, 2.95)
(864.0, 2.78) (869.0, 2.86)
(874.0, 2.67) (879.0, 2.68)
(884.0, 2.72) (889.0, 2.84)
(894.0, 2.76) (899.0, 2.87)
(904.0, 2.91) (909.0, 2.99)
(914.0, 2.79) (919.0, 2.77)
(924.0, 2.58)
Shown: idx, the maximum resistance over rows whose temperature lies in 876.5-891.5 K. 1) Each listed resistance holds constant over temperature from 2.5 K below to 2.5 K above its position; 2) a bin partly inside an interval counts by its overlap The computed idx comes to 2.84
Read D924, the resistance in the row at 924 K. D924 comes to 2.58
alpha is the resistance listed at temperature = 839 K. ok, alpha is 2.79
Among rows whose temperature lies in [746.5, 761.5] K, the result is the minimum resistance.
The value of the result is 2.54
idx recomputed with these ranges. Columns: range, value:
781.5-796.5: 3.79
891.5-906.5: 2.91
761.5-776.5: 3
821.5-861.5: 3.13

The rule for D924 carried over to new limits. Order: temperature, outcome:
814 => 2.92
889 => 2.84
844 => 2.8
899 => 2.87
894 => 2.76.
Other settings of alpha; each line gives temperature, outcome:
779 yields 3.07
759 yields 2.54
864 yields 2.78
